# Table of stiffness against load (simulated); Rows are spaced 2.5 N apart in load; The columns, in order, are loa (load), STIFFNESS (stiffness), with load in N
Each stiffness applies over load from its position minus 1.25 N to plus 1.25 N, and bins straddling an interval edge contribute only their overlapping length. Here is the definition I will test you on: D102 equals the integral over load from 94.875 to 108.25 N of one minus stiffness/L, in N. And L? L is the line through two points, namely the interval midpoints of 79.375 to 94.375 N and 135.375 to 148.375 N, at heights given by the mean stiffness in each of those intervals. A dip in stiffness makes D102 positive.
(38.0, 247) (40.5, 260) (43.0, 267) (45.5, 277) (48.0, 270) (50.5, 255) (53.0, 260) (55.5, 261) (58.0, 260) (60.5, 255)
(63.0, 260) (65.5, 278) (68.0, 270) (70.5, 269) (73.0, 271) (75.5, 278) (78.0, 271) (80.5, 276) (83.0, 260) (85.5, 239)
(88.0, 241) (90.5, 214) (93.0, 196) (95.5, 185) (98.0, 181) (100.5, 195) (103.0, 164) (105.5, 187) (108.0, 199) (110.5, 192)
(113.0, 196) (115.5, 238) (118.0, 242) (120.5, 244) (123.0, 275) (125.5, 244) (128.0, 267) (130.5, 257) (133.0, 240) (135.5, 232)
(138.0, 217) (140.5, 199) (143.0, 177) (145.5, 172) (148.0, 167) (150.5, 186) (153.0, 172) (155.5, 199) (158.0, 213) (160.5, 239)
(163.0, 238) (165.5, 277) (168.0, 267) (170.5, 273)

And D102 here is 2.4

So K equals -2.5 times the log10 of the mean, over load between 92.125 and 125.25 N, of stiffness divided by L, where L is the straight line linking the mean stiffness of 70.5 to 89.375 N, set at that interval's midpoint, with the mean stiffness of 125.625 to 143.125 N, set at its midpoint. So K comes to 0.18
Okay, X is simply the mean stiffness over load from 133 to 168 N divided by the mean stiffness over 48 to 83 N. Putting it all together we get 0.8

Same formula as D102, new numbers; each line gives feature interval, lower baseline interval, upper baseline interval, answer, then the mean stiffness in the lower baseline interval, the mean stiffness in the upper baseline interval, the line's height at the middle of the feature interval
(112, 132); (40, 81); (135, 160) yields -2.91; 267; 194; 215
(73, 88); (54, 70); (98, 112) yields -2.09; 264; 187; 231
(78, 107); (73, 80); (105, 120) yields 3.84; 274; 212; 246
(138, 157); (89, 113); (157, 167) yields 3.80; 191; 243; 231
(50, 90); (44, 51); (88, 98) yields -4.70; 269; 202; 235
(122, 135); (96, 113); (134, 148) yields -4.10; 187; 197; 194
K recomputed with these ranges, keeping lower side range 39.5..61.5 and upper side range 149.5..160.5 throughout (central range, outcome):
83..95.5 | 0.078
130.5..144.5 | -0.036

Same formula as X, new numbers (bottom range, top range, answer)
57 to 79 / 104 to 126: 0.83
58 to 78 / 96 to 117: 0.72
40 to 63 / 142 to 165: 0.76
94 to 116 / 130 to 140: 1.21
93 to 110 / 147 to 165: 1.10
